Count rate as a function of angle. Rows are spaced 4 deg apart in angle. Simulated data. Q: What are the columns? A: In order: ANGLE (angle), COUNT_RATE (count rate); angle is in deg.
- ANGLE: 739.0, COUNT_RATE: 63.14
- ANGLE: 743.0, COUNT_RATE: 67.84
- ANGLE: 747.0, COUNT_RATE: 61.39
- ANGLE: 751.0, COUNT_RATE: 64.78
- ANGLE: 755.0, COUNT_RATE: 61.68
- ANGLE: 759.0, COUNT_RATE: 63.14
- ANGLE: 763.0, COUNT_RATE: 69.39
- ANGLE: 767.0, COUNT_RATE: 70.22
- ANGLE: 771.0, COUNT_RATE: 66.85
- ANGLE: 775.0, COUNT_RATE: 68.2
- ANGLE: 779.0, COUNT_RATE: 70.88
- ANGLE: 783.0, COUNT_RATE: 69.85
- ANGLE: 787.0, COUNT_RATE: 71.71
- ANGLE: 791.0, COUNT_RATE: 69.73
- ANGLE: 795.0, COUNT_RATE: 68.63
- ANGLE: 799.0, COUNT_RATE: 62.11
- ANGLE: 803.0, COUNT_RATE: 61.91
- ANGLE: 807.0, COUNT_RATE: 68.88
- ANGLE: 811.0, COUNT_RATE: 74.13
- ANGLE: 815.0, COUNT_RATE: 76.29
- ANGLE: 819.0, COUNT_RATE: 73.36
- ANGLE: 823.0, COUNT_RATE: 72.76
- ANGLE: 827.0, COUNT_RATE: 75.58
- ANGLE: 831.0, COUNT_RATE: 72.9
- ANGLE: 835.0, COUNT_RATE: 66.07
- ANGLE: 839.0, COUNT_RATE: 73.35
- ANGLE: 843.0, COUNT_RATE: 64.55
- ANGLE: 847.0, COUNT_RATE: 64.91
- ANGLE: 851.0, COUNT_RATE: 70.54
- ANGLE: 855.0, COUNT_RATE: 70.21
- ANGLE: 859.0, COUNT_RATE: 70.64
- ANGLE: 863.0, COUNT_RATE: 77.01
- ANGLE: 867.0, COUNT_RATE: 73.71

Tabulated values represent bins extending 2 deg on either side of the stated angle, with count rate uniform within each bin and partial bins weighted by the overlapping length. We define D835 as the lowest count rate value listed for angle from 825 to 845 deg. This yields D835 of 64.55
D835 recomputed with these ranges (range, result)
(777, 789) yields 69.85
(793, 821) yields 61.91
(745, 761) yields 61.39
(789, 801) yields 62.11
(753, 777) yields 61.68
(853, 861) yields 70.21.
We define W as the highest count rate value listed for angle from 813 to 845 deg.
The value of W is 76.29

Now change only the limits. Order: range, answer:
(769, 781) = 70.88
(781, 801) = 71.71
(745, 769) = 70.22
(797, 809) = 68.88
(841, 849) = 64.91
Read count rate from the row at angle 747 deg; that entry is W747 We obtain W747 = 61.39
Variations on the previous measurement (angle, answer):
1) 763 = 69.39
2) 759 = 63.14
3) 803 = 61.91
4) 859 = 70.64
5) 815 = 76.29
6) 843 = 64.55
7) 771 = 66.85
